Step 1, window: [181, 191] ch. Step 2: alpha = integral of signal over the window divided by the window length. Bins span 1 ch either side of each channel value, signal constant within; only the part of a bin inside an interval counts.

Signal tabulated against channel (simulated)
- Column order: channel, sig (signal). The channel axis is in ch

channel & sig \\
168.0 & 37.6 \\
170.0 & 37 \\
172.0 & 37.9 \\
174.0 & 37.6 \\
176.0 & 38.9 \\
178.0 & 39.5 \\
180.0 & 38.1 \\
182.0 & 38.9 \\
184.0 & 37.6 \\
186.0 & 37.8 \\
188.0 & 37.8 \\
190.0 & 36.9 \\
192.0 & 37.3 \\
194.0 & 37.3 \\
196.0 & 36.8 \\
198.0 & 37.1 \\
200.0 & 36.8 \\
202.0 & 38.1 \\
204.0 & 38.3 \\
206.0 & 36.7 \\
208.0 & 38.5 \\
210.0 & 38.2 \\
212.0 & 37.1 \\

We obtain 37.8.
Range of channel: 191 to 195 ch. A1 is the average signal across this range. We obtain 37.3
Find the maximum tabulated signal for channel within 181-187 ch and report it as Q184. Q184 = 38.9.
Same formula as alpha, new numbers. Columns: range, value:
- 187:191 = 37.3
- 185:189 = 37.8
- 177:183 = 38.8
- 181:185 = 38.2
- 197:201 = 37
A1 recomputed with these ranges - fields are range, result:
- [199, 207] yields 37.5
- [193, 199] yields 37.1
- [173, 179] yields 38.7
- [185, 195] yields 37.4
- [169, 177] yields 37.9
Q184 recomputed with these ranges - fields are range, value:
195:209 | 38.5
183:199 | 37.8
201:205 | 38.3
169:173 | 37.9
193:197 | 37.3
